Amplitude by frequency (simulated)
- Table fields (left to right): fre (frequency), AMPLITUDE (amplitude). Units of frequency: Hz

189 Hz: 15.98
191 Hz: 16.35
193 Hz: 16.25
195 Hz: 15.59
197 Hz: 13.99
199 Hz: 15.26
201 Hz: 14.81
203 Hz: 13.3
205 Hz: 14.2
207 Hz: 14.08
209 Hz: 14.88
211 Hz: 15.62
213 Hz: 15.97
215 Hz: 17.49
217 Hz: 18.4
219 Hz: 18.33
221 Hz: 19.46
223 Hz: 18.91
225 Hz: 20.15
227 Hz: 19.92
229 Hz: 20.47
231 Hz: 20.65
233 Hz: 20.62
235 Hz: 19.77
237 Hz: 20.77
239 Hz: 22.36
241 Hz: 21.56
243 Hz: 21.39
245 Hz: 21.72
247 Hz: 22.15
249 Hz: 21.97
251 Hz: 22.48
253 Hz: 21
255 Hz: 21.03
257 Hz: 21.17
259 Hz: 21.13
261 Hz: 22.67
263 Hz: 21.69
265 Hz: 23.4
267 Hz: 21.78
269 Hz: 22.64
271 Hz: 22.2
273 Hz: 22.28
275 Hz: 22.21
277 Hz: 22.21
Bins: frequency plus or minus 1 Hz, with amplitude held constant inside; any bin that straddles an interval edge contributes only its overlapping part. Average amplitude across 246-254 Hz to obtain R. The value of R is 21.9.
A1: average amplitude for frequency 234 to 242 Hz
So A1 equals 21.1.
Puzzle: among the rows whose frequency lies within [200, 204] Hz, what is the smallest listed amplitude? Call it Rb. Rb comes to 13.3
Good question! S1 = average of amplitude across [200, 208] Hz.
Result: 14.1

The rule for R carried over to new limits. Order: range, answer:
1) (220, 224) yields 19.2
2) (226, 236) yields 20.3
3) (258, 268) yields 22.1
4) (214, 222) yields 18.4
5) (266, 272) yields 22.2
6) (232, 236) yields 20.2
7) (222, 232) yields 20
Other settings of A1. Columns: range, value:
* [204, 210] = 14.4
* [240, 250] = 21.8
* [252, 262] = 21.4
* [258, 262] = 21.9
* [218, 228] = 19.4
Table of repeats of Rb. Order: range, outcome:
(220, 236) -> 18.91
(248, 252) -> 21.97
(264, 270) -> 21.78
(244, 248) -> 21.72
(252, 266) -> 21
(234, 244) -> 19.77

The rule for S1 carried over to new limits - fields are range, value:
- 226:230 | 20.2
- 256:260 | 21.1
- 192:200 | 15.3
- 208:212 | 15.2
